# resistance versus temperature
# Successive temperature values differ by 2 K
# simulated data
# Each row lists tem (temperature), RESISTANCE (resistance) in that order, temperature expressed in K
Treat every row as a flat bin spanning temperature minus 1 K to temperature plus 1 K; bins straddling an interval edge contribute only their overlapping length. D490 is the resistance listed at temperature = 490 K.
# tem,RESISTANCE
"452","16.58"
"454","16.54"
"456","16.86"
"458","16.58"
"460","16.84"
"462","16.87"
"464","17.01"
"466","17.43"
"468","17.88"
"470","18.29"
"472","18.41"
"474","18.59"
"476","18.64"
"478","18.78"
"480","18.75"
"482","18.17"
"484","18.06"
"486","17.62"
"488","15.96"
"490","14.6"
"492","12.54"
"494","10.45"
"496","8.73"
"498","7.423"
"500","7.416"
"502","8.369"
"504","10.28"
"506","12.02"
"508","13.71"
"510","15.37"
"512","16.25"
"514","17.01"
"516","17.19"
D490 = 14.6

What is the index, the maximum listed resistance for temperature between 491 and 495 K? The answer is 12.54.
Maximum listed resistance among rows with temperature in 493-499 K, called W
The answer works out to 10.45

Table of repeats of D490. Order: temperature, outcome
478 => 18.78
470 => 18.29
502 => 8.369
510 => 15.37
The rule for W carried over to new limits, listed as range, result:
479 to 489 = 18.75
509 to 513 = 16.25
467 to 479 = 18.78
